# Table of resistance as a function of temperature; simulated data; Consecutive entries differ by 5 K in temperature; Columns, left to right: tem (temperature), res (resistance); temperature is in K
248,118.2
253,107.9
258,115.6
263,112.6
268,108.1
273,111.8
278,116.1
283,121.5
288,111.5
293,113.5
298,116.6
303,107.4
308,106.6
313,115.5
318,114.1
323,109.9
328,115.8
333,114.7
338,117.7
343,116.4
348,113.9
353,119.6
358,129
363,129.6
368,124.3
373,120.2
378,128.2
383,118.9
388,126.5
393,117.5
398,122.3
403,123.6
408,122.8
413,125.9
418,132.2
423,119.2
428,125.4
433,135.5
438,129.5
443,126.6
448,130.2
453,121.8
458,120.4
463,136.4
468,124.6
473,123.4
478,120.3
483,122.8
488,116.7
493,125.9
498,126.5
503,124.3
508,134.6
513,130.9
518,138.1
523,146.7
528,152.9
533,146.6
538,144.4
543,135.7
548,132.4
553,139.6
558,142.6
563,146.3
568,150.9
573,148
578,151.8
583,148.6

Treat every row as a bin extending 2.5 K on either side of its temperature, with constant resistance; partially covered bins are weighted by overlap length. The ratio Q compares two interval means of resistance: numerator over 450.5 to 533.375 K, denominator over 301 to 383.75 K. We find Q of 1.1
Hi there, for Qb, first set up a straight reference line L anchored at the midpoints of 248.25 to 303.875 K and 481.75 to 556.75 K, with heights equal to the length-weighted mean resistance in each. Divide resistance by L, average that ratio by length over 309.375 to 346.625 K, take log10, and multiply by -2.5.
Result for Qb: 0.03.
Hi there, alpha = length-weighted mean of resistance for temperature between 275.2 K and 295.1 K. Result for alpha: 116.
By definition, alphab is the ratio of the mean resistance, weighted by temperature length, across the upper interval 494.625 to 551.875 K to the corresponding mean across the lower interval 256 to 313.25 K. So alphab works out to 1.22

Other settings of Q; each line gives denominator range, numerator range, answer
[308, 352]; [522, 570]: 1.26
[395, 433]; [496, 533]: 1.10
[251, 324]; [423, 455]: 1.13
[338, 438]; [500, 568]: 1.13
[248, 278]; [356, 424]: 1.11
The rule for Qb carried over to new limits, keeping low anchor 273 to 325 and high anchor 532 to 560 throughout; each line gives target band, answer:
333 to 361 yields -0.01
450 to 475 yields 0.05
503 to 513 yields 0.04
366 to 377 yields -0.02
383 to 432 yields 0.01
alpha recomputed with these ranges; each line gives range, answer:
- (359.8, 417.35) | 124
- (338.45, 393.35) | 122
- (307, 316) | 112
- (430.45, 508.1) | 126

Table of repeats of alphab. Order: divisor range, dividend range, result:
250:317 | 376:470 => 1.11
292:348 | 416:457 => 1.12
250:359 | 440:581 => 1.18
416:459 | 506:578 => 1.12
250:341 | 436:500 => 1.10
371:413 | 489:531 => 1.10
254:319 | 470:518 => 1.11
